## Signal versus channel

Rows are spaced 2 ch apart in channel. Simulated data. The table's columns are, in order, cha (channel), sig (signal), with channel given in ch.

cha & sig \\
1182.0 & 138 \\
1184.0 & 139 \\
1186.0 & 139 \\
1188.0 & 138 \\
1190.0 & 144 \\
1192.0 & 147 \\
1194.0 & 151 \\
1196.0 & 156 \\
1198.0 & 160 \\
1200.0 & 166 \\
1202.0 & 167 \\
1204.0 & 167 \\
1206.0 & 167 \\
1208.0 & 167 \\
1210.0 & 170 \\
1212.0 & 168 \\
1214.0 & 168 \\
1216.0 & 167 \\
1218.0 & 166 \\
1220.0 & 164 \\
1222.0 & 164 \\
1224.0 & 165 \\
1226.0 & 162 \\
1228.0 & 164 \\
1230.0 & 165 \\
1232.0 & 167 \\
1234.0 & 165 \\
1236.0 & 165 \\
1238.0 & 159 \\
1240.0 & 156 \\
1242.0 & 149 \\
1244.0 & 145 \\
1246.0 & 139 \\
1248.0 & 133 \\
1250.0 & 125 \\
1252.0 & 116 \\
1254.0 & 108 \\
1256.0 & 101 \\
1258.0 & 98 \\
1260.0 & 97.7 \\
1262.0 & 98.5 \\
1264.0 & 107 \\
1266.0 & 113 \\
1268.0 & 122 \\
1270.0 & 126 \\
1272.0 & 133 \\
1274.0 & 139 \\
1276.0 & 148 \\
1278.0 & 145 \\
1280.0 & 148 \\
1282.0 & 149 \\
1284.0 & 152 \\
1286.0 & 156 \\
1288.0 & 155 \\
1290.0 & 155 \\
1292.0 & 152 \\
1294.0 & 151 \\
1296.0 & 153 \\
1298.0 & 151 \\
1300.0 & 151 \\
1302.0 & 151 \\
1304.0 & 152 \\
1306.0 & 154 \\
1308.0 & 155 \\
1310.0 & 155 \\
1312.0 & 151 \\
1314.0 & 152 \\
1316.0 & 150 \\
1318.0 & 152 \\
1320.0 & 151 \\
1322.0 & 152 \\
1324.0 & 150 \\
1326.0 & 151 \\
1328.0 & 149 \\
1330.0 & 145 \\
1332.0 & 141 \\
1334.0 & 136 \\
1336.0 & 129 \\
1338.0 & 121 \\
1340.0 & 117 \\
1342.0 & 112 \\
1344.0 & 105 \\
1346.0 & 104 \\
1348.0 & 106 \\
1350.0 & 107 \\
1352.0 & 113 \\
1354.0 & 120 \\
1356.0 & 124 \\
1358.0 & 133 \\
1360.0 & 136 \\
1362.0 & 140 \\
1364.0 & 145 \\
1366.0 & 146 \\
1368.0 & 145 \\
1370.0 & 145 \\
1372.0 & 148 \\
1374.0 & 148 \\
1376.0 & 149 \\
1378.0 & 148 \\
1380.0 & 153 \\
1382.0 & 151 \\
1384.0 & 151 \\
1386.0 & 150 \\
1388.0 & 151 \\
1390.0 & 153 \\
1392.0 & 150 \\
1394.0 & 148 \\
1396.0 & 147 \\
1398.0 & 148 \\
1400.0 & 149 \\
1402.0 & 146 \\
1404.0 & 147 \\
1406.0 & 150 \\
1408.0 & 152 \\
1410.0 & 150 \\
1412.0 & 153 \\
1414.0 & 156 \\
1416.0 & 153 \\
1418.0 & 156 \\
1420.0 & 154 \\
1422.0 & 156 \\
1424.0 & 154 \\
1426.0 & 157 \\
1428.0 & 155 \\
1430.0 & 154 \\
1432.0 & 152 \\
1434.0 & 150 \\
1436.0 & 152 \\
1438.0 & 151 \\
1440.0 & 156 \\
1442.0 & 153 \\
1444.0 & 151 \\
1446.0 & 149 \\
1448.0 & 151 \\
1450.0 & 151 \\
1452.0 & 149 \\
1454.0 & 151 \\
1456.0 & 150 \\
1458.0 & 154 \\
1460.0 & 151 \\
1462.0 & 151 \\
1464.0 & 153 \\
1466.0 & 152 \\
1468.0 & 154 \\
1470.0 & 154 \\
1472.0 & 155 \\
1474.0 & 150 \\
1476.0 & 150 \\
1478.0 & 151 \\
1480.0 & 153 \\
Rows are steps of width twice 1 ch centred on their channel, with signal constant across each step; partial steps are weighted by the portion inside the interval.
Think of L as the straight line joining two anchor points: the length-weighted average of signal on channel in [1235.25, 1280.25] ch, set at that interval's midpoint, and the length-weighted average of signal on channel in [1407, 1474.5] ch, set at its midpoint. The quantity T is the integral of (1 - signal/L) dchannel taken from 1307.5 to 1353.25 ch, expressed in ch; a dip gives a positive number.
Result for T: 1.1 ch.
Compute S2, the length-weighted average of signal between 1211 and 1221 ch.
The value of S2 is 167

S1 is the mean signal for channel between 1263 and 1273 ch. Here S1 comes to 120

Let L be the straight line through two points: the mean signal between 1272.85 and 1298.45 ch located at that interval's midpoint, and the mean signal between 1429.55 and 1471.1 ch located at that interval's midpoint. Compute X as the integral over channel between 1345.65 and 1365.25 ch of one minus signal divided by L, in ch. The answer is 3.5 ch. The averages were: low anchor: 150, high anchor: 152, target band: 124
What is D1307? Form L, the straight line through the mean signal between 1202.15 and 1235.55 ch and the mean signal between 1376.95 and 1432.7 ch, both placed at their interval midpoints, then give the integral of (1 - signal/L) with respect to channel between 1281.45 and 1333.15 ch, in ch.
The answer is 2.5 ch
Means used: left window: 166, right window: 152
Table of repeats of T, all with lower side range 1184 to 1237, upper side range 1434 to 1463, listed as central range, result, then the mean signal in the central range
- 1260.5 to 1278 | 3.8 ch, 124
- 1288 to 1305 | 0.6 ch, 152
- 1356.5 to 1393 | 1.8 ch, 146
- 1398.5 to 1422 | 0.2 ch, 152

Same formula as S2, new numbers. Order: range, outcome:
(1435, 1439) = 152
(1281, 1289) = 153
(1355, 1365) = 136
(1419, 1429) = 155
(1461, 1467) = 152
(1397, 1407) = 148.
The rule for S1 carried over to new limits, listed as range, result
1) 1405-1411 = 151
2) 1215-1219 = 166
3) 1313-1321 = 151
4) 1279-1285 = 150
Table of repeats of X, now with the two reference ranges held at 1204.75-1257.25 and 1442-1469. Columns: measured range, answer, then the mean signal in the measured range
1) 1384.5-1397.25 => 0.2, 150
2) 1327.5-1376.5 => 7.1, 130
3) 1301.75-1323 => 0.0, 152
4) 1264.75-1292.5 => 2.0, 142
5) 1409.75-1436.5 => -0.4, 154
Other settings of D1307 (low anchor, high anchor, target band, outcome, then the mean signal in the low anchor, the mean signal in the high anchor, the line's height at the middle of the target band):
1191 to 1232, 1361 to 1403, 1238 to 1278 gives 8.6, 164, 148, 159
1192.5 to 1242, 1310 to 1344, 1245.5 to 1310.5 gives 6.2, 164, 141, 151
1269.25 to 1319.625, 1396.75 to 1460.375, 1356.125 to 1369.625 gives 1.0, 150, 152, 151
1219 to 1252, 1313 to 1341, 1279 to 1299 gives -0.6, 154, 143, 147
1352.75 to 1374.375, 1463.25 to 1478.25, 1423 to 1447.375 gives -0.8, 139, 152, 148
